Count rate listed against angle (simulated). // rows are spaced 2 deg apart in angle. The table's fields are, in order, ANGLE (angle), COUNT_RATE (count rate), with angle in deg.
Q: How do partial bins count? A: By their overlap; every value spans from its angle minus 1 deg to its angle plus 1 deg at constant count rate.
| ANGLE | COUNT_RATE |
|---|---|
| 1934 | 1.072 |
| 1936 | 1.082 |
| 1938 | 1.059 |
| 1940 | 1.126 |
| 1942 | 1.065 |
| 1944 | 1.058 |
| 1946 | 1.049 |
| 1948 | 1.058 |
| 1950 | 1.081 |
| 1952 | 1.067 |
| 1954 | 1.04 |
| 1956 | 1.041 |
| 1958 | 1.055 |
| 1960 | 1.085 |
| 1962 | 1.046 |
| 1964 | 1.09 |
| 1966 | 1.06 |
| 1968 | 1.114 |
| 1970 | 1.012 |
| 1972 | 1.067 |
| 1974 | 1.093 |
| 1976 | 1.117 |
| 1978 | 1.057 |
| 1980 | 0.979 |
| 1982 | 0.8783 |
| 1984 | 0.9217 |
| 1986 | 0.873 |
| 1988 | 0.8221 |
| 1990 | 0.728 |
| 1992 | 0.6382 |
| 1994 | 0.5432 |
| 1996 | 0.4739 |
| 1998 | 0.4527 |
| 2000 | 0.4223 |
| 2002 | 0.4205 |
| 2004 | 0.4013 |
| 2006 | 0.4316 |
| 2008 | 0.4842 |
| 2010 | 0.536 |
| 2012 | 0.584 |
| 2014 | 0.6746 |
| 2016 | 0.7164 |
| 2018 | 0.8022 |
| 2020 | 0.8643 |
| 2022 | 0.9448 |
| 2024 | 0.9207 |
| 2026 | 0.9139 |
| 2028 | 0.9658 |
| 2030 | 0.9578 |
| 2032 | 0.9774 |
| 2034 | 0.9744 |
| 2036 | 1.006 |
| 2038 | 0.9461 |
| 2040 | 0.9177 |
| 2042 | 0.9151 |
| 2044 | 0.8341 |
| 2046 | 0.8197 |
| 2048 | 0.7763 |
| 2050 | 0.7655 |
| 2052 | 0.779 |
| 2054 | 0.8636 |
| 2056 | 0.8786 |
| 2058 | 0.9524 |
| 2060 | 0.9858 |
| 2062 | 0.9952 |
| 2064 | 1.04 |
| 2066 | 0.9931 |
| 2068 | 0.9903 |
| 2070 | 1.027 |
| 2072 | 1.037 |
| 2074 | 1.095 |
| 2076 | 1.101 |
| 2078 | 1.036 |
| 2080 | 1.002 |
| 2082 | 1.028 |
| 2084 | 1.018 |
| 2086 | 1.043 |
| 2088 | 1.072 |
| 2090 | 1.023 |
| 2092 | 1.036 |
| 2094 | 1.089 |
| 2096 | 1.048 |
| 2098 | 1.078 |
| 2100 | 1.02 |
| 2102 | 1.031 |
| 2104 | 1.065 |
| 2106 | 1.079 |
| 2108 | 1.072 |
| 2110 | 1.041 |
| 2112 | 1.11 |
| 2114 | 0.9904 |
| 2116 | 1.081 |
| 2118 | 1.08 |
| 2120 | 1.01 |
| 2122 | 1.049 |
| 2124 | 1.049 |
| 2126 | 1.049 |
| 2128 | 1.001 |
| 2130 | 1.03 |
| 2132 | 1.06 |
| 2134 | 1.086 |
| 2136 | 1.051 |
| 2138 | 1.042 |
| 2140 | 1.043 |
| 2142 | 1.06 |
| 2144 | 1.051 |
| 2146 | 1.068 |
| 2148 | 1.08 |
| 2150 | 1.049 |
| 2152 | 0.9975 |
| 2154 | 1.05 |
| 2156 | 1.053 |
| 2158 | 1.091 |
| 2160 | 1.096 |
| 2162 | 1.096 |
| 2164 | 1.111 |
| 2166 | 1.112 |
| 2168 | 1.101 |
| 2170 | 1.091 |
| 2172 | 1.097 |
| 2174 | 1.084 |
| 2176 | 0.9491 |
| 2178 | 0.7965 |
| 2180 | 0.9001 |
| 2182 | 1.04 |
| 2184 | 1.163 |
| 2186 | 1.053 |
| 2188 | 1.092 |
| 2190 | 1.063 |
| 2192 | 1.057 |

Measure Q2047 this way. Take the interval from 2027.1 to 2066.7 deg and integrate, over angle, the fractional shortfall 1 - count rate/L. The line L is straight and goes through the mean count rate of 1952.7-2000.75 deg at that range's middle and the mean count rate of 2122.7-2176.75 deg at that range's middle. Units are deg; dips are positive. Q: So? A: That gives 2.1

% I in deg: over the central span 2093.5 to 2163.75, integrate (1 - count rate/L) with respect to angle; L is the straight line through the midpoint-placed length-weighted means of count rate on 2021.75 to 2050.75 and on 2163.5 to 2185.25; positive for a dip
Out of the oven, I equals -4.2 deg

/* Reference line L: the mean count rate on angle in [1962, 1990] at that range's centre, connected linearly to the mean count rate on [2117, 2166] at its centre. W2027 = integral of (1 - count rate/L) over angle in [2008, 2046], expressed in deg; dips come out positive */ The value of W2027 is 6.3 deg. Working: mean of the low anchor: 0.998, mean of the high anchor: 1.06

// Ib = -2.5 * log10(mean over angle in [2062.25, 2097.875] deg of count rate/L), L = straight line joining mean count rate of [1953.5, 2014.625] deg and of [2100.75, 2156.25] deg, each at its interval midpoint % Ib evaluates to -0.08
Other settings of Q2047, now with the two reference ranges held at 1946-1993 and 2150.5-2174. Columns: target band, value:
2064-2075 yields 0.1 deg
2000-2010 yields 5.6 deg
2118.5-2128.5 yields 0.3 deg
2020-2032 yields 1.0 deg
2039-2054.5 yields 3.0 deg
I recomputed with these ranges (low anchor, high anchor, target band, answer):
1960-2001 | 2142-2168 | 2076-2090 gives -0.66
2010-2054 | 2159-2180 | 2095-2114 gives -2.03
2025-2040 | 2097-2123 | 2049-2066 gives 1.35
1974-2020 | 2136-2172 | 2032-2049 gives -2.29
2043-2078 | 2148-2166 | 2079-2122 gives -2.34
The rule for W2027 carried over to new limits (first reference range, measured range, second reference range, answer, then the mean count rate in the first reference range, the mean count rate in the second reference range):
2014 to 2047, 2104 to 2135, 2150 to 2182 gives -1.9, 0.898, 1.04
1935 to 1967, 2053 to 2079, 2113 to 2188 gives 1.4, 1.07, 1.05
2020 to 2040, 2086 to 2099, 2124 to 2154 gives -0.7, 0.95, 1.05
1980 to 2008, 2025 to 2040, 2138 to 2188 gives -5.0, 0.624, 1.05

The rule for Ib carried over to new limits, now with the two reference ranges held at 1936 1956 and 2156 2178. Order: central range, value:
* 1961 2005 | 0.275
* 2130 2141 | 0.014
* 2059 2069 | 0.070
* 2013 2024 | 0.297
